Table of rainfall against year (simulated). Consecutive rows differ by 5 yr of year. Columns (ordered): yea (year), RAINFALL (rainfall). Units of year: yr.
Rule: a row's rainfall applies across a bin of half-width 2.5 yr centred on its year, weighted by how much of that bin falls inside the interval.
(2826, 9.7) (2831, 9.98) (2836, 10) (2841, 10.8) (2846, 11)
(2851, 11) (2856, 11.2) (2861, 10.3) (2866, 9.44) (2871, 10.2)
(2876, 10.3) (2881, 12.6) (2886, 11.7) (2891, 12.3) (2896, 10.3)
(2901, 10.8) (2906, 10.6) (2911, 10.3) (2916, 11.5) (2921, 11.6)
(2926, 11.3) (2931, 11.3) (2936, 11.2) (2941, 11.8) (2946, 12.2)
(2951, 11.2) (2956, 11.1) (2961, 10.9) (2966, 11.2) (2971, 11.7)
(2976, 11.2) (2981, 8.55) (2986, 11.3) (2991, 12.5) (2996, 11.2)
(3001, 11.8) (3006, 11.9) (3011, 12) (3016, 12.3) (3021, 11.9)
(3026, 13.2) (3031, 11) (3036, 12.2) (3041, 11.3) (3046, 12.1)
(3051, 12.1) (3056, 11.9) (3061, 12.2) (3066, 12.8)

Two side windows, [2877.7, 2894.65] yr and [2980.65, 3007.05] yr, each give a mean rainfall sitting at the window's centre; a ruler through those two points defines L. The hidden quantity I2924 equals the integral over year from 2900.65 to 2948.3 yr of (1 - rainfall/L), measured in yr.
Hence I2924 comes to 2.0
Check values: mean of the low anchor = 12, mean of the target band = 11.3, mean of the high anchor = 11.4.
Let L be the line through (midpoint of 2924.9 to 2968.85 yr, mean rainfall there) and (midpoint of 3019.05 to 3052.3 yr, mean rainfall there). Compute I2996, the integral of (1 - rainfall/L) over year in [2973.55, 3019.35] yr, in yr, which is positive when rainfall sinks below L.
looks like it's 1.1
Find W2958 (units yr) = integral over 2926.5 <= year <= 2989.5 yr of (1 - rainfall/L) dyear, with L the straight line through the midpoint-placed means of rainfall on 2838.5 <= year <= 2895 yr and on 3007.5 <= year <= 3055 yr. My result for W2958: 2.04 yr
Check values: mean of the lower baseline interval 11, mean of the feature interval 11.2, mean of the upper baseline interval 12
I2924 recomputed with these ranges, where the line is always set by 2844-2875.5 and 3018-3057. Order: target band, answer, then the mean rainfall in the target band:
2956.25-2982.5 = 1.3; 10.8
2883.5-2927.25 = -1.1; 11.2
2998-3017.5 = -0.4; 12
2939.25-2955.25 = -0.6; 11.7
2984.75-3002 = -0.2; 11.7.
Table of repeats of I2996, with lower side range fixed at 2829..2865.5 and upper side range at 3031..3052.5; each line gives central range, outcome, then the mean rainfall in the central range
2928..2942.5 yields -0.4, 11.4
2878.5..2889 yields -1.3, 12.2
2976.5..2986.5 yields 1.3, 9.91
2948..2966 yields 0.2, 11.1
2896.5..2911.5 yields 0.5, 10.6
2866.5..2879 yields 0.6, 10.2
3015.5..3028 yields -0.8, 12.5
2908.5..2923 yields -0.2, 11.1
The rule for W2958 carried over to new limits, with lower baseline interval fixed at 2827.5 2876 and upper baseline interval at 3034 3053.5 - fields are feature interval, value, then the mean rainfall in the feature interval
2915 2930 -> -0.7 yr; 11.4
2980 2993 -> 0.6 yr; 11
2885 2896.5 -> -0.9 yr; 11.6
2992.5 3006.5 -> -0.1 yr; 11.7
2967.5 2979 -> 0.1 yr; 11.3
